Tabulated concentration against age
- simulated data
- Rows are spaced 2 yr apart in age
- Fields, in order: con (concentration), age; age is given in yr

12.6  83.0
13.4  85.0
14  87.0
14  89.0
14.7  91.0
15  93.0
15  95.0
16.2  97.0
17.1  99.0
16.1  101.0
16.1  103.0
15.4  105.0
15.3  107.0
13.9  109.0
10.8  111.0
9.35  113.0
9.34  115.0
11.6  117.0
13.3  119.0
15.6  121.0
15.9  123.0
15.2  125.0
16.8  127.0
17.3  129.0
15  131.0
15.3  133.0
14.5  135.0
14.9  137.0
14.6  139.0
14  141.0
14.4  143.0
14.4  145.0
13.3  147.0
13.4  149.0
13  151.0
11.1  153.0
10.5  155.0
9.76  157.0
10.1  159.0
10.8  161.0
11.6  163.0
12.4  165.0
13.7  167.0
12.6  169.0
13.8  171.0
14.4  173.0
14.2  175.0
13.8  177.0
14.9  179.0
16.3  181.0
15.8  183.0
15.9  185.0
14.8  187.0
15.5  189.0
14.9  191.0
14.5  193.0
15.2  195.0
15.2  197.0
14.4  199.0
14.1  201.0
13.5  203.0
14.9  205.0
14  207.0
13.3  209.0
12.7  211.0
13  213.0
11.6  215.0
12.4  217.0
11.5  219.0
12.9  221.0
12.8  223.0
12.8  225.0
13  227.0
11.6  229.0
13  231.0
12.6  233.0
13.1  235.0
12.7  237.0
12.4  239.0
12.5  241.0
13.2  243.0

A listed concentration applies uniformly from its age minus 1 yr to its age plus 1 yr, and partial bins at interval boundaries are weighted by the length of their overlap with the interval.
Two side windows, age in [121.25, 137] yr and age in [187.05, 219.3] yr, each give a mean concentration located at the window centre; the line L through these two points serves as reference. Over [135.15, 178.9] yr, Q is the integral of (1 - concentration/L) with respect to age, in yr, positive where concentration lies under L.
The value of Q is 5.9 yr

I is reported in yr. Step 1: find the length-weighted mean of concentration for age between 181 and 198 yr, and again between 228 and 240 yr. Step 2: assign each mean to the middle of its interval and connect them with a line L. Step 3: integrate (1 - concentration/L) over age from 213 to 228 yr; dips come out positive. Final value 1.0 yr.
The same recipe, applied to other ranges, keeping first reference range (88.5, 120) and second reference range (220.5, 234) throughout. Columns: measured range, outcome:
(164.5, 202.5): -4.19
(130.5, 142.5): -0.95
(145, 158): 1.37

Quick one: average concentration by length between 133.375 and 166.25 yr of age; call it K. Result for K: 12.7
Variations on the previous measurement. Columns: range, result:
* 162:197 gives 14.4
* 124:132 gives 16.1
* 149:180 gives 12.5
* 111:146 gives 14.1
